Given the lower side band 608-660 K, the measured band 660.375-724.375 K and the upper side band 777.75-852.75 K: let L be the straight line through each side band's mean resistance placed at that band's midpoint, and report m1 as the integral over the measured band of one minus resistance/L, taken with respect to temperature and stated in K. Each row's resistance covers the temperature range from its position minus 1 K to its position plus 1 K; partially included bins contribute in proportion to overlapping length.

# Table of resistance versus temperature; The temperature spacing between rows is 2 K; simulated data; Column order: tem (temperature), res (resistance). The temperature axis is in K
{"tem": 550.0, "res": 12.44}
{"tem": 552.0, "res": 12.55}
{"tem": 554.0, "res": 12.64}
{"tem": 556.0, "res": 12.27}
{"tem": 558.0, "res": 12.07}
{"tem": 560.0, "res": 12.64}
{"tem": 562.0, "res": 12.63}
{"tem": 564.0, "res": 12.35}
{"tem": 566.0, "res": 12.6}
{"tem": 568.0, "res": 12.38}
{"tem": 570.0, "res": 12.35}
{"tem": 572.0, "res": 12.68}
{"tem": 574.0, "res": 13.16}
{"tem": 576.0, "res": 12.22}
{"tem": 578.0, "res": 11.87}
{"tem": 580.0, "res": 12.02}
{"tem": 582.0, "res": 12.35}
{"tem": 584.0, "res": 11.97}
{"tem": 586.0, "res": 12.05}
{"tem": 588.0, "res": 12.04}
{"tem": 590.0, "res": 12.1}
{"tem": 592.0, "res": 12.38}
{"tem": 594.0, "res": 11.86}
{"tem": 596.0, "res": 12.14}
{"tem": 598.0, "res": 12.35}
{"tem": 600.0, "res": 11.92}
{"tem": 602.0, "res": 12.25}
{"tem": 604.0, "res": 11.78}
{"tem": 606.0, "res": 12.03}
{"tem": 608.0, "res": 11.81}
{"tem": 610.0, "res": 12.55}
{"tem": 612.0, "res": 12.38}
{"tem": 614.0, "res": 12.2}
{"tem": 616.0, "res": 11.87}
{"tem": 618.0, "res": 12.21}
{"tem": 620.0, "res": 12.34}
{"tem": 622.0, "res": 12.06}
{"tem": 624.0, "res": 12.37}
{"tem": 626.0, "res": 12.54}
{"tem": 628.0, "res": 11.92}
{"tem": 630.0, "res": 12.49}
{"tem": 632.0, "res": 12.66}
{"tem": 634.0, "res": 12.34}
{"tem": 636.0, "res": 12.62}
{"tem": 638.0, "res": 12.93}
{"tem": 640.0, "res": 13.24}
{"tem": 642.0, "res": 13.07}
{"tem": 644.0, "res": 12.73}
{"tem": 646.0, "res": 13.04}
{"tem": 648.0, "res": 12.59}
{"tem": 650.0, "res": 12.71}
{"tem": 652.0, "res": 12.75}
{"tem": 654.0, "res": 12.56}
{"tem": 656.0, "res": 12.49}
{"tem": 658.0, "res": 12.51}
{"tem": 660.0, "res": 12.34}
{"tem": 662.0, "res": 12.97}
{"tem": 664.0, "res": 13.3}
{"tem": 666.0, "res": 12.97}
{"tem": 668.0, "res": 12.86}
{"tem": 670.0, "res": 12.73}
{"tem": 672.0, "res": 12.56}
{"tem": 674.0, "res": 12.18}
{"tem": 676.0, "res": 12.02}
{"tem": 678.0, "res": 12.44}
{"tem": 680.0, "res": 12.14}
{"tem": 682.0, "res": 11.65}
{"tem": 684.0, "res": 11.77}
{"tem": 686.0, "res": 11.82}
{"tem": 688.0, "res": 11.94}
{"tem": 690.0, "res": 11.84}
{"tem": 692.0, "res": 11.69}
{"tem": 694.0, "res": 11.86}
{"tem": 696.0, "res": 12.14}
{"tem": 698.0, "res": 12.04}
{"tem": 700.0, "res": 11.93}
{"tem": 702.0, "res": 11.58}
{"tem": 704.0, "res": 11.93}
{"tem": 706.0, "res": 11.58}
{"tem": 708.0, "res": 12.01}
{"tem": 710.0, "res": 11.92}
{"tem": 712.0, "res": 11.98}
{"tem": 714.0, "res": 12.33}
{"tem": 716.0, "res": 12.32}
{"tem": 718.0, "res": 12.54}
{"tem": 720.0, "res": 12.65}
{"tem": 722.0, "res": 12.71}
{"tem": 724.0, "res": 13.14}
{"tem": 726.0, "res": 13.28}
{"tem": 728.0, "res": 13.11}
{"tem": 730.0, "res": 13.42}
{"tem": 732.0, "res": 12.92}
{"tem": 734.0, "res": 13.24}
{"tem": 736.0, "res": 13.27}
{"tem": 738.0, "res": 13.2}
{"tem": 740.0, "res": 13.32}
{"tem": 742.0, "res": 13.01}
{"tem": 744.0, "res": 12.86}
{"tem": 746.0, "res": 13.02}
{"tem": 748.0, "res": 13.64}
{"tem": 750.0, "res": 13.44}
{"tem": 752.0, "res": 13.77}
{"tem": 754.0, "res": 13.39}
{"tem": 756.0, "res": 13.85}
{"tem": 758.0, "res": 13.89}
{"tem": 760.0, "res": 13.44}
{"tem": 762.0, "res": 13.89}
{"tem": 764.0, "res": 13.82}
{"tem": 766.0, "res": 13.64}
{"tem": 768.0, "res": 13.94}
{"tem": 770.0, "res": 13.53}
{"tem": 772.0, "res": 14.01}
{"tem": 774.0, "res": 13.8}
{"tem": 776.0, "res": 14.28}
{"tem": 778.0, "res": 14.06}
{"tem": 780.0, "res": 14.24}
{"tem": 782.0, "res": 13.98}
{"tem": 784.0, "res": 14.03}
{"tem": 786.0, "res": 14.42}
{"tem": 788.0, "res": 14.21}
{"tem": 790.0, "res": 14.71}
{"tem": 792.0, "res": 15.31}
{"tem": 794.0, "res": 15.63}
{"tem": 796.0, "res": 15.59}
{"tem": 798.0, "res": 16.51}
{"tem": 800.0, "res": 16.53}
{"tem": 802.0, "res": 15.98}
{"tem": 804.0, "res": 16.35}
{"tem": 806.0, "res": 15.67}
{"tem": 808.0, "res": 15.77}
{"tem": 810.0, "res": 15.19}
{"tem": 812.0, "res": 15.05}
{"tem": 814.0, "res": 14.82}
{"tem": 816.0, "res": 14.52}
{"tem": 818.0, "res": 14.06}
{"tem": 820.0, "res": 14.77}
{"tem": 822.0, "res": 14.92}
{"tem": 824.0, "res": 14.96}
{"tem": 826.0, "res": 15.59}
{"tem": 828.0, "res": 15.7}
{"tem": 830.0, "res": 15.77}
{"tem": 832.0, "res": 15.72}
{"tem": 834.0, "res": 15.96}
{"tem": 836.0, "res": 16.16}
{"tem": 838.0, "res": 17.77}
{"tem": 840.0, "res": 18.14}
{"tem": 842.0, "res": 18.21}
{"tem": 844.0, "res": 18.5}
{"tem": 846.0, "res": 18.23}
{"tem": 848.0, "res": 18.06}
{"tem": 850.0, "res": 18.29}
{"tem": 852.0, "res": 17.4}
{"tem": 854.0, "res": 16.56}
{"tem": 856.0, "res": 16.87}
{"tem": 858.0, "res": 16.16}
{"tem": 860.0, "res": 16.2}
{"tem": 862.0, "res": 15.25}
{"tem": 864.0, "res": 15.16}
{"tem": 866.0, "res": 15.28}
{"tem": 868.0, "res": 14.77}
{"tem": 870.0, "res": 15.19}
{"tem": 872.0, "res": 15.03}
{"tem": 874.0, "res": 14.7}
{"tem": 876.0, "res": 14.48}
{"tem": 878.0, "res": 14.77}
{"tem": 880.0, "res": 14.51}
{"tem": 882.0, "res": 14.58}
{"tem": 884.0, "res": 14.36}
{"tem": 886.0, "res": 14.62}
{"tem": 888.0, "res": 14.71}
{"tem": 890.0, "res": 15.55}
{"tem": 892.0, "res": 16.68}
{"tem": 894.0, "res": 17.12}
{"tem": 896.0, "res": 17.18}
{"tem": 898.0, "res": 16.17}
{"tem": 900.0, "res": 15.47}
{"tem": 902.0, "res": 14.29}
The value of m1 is 6.3 K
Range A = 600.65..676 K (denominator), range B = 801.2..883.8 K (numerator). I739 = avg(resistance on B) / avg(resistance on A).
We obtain 1.27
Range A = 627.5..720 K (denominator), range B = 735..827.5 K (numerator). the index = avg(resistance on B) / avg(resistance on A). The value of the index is 1.2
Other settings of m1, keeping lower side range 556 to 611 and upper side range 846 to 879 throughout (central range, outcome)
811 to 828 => 0.6 K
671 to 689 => 2.0 K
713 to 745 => 2.8 K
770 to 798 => 0.7 K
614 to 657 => 1.3 K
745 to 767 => 1.4 K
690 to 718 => 3.8 K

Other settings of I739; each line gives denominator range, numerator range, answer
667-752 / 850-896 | 1.24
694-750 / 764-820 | 1.17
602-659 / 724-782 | 1.09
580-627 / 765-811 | 1.22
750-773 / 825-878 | 1.19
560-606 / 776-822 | 1.23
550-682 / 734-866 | 1.22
